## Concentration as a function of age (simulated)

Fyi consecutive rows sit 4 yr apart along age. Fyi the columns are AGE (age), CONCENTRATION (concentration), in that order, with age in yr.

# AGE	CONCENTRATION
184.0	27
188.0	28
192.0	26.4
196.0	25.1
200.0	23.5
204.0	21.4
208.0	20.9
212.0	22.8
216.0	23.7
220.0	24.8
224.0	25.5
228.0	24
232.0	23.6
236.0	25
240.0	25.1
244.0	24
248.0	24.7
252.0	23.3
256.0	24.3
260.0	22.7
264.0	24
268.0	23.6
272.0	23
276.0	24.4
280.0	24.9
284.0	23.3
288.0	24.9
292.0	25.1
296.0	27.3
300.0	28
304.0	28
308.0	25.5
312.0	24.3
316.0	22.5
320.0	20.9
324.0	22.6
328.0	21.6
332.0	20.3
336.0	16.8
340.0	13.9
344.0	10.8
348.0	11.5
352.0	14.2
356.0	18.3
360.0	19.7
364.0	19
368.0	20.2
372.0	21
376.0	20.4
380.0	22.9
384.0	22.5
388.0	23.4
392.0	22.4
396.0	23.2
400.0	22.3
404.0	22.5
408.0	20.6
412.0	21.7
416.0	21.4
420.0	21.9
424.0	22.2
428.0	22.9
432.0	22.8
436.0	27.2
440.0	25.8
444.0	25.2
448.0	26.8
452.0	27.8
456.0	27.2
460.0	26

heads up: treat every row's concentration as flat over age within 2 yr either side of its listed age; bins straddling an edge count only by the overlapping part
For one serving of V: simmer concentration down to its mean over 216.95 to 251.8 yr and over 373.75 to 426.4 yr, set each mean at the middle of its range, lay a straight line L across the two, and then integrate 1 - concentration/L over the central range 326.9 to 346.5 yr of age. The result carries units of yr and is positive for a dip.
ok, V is 5.7 yr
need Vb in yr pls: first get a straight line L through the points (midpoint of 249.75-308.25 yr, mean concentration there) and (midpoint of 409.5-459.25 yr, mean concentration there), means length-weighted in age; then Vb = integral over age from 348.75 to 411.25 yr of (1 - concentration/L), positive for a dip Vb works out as 9.9 yr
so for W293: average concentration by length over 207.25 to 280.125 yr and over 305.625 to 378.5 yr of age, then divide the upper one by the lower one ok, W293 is 0.8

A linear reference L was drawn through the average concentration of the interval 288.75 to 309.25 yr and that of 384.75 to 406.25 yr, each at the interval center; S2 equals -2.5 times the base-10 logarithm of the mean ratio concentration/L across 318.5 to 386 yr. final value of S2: 0.30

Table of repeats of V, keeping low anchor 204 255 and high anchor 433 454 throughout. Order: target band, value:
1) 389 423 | 5.1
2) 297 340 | 3.7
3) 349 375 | 7.1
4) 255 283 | 0.6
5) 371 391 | 2.8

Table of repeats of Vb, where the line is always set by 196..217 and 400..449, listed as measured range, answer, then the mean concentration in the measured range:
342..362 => 7.1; 14.9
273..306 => -4.0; 25.7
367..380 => 1.3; 20.9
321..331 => 0.5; 21.8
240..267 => -1.3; 23.9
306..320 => -0.4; 23.6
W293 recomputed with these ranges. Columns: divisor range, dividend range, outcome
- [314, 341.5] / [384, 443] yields 1.15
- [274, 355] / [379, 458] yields 1.10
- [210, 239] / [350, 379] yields 0.79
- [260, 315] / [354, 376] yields 0.79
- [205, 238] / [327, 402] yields 0.81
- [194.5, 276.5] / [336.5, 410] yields 0.81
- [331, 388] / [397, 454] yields 1.31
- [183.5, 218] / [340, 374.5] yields 0.69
